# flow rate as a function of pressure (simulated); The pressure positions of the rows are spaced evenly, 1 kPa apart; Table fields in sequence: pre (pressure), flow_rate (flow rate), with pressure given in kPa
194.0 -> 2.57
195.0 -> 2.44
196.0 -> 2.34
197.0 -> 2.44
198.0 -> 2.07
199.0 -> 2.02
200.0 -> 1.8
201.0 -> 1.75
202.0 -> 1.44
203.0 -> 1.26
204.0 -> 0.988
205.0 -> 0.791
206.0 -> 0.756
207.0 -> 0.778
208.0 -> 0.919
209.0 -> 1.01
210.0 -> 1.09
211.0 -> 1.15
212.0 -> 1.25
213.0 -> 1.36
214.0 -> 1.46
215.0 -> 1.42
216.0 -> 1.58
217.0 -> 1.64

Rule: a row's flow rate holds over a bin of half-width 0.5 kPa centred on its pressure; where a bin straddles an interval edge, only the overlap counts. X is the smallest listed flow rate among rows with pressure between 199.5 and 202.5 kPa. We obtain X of 1.44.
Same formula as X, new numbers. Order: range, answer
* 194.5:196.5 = 2.34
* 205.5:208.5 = 0.756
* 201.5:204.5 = 0.988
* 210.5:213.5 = 1.15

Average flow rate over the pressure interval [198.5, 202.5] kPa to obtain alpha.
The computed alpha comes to 1.75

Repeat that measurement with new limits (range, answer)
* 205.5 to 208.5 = 0.818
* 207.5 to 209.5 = 0.965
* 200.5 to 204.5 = 1.36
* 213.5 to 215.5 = 1.44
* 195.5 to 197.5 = 2.39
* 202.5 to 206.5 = 0.949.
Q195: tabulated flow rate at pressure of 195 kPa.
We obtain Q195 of 2.44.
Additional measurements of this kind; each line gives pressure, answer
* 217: 1.64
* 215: 1.42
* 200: 1.8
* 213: 1.36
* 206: 0.756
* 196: 2.34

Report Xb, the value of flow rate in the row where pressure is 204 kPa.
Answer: 0.988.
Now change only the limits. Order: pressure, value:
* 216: 1.58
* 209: 1.01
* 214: 1.46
